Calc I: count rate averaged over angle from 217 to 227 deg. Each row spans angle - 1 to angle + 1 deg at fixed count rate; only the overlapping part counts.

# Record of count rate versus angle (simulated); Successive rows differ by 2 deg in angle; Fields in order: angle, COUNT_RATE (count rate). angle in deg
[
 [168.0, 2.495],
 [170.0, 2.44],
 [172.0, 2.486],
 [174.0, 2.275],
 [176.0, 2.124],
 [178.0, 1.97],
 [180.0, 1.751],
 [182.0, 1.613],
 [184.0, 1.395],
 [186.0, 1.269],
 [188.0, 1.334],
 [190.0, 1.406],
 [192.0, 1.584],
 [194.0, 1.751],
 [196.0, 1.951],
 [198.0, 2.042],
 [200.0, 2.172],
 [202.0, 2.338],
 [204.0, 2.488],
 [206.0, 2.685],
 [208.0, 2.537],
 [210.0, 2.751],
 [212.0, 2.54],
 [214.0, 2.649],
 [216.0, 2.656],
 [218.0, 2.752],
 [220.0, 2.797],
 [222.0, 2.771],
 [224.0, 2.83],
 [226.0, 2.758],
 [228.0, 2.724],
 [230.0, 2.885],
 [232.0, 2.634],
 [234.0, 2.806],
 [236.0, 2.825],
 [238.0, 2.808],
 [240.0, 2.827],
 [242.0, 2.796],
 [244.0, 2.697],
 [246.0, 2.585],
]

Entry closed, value 2.78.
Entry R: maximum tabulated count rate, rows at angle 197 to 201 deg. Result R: 2.172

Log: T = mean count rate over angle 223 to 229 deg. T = 2.77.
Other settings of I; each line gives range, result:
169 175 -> 2.4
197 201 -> 2.11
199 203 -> 2.25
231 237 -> 2.76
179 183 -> 1.68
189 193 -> 1.5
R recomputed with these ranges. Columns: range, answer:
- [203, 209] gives 2.685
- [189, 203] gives 2.338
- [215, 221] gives 2.797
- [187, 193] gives 1.584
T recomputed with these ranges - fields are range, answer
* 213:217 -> 2.65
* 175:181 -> 1.95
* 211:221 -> 2.68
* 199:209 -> 2.44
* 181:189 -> 1.4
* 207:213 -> 2.61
